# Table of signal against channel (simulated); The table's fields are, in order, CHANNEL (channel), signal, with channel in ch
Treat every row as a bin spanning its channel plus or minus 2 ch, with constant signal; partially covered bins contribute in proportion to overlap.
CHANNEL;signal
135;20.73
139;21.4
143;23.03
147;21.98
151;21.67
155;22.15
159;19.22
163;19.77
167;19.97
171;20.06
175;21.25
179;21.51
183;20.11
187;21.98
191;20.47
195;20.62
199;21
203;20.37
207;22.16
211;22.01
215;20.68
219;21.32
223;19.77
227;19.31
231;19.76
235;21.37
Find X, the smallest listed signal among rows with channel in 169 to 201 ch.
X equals 20.06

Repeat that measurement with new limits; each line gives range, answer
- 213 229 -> 19.31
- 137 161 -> 19.22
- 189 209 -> 20.37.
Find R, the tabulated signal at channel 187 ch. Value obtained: 21.98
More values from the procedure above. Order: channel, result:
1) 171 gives 20.06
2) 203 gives 20.37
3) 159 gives 19.22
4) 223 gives 19.77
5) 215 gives 20.68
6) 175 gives 21.25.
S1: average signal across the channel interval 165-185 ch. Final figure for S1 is 20.6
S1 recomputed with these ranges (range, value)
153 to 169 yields 20.3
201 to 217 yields 21.3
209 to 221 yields 21.3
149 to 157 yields 21.9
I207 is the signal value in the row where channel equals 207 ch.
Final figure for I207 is 22.16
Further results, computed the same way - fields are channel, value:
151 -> 21.67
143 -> 23.03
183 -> 20.11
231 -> 19.76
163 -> 19.77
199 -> 21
